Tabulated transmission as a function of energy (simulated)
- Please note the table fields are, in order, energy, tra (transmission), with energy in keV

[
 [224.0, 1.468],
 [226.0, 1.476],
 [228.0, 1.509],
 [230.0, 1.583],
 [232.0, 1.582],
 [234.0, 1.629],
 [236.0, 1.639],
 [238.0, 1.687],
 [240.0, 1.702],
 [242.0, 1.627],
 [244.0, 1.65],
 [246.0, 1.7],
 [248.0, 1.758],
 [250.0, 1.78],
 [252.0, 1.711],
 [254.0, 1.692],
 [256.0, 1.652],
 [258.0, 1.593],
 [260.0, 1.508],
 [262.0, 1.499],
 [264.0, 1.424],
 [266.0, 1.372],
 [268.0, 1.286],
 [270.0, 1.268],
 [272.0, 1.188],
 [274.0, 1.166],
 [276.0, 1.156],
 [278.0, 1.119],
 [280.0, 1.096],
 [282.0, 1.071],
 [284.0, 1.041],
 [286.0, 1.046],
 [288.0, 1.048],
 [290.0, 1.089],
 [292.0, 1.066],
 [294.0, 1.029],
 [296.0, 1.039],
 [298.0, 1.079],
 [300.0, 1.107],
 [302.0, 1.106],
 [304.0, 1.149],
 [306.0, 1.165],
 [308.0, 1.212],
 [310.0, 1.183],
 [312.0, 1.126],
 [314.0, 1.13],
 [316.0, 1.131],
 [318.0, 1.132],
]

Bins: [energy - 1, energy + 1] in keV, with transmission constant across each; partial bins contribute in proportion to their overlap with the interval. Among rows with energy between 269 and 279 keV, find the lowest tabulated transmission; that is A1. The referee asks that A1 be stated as 1.119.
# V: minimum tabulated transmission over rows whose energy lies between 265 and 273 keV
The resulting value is 1.188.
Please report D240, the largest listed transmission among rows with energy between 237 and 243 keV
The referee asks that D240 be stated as 1.702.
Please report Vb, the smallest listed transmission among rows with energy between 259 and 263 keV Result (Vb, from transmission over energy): 1.499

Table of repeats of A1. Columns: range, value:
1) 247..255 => 1.692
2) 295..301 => 1.039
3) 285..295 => 1.029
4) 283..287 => 1.041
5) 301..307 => 1.106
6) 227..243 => 1.509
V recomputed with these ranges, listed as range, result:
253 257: 1.652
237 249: 1.627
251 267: 1.372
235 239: 1.639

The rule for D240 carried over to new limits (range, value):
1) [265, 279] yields 1.372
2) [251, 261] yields 1.711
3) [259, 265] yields 1.508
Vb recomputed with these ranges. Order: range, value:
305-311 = 1.165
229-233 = 1.582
